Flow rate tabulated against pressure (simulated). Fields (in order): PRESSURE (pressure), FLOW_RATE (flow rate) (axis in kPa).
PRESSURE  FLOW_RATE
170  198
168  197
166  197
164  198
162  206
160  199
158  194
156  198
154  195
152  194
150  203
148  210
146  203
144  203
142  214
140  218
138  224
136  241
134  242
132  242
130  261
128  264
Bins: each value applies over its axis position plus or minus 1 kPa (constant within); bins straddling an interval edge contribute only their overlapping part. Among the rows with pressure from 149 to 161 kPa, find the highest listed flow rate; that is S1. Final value 203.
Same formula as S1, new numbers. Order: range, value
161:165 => 206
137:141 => 224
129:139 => 261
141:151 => 214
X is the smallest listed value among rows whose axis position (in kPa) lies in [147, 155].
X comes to 194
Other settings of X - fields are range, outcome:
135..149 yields 203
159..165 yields 198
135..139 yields 224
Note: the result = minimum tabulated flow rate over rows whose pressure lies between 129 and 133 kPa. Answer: 242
